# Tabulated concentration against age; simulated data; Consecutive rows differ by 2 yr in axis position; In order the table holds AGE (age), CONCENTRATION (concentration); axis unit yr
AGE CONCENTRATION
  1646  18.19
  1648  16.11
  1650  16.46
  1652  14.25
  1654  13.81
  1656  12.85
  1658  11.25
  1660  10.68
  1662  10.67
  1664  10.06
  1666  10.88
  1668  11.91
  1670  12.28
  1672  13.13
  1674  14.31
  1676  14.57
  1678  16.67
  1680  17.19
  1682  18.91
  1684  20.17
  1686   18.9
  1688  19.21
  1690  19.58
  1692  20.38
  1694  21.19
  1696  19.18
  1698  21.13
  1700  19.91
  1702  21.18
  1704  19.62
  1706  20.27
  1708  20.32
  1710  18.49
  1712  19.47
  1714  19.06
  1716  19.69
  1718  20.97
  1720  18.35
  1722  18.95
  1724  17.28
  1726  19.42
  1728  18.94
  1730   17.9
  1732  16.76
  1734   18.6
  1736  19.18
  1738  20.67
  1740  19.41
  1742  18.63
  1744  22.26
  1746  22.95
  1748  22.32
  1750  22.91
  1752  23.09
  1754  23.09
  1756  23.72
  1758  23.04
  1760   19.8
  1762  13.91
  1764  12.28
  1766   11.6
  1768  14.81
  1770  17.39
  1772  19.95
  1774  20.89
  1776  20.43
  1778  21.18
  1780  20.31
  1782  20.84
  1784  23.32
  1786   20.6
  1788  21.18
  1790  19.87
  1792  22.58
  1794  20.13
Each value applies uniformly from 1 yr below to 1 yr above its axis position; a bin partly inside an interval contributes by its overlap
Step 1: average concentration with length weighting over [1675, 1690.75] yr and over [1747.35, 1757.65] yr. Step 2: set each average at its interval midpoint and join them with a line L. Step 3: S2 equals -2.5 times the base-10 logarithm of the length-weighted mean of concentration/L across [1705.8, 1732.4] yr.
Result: 0.09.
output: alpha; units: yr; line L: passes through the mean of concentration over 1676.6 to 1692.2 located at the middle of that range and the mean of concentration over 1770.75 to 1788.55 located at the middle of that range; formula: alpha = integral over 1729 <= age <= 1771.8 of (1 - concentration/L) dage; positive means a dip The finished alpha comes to 2.0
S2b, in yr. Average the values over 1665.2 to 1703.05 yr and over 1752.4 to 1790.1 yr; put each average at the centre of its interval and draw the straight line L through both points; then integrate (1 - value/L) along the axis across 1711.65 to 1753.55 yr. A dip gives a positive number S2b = -3.0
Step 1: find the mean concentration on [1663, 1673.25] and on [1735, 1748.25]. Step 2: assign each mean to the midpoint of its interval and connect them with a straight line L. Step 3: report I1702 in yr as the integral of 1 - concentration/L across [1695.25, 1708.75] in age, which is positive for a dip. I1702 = -3.8 yr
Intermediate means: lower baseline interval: 11.7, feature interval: 20.2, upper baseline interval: 20.7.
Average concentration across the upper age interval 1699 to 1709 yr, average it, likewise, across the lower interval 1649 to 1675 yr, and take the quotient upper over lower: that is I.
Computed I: 1.6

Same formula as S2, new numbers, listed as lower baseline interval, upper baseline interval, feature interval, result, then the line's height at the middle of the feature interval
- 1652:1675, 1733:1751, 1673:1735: -0.157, 16.6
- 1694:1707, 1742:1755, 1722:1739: 0.164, 21.6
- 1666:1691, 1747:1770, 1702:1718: -0.143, 17.3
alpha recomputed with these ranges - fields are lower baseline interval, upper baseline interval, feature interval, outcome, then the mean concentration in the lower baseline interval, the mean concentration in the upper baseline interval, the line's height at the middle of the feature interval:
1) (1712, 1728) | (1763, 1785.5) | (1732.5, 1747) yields -0.9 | 19.1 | 18.5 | 18.9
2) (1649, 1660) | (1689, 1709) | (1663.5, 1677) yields 2.9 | 13.4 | 20.3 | 15.9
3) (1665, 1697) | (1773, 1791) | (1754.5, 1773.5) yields 2.4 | 16.8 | 21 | 20.2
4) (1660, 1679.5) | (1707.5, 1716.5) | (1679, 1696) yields -4.3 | 12.7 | 19.3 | 15.5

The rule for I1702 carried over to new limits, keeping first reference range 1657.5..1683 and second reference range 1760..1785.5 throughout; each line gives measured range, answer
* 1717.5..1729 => -2.2 yr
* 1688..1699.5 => -4.6 yr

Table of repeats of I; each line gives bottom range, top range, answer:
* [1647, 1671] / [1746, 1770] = 1.53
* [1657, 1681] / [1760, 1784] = 1.40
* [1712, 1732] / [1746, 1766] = 1.07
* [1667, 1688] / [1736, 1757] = 1.36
